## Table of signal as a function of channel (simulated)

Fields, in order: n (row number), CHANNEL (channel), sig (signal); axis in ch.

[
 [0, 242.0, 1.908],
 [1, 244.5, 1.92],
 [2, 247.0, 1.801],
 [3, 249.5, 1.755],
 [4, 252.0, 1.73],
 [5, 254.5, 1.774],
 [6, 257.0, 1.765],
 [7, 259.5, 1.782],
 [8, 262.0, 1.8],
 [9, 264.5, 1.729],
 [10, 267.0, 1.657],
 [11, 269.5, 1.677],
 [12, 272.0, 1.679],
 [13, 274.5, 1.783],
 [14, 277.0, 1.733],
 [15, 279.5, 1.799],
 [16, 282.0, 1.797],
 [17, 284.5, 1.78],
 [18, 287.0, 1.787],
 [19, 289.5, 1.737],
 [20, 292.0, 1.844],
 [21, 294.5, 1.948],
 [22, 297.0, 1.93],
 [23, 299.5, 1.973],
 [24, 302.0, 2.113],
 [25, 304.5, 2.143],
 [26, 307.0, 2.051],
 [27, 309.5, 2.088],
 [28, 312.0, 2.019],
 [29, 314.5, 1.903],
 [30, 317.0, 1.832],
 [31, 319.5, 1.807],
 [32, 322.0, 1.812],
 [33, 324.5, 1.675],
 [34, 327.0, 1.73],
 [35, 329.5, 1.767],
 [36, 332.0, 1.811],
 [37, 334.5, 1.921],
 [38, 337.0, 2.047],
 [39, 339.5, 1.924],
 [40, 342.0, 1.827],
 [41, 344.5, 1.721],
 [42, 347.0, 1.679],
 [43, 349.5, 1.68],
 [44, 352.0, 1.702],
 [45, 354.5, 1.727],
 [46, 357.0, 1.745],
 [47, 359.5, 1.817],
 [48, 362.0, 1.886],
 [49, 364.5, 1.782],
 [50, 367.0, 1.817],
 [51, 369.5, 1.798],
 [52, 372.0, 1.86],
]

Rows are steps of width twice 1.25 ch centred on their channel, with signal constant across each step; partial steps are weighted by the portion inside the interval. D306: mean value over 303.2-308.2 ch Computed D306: 2.1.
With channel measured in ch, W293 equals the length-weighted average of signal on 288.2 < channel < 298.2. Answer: 1.86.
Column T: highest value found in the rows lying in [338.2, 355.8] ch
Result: 1.924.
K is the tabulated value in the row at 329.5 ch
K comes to 1.767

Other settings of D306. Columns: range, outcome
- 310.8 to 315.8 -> 1.96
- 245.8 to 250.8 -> 1.78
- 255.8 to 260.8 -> 1.77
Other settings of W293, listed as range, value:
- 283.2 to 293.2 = 1.79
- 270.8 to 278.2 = 1.73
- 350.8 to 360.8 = 1.75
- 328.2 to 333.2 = 1.79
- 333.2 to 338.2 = 1.98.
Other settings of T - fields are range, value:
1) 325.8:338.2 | 2.047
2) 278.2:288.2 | 1.799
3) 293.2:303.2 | 2.113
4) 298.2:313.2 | 2.143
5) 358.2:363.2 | 1.886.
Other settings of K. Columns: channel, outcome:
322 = 1.812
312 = 2.019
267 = 1.657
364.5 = 1.782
